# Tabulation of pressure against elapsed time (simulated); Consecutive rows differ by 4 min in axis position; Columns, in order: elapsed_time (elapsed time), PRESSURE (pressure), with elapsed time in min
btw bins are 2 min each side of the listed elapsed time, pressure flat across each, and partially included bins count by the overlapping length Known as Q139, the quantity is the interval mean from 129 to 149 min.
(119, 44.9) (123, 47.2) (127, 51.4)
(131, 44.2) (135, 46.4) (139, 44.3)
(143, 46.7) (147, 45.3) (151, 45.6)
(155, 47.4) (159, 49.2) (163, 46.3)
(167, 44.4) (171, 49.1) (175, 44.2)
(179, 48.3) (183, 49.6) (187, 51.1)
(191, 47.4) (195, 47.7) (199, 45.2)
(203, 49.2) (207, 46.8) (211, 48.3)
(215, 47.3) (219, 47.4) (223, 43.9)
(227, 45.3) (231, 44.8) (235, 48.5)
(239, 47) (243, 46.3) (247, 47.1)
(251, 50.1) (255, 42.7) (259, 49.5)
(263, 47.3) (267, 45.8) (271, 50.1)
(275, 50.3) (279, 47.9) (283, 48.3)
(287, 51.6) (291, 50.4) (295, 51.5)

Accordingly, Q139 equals 45.4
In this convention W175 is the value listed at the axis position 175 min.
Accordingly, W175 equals 44.2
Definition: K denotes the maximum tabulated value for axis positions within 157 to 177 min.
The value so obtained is 49.2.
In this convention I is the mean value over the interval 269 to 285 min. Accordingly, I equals 49.2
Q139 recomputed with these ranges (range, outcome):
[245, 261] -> 47.4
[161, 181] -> 46.5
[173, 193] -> 48.1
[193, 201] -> 46.5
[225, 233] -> 45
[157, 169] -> 46.6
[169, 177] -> 46.7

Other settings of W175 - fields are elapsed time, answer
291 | 50.4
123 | 47.2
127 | 51.4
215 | 47.3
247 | 47.1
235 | 48.5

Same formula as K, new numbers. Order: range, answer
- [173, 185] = 49.6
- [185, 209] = 51.1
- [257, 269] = 49.5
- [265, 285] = 50.3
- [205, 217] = 48.3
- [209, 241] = 48.5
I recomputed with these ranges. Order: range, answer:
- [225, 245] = 46.4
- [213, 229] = 46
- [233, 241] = 47.8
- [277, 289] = 49.3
